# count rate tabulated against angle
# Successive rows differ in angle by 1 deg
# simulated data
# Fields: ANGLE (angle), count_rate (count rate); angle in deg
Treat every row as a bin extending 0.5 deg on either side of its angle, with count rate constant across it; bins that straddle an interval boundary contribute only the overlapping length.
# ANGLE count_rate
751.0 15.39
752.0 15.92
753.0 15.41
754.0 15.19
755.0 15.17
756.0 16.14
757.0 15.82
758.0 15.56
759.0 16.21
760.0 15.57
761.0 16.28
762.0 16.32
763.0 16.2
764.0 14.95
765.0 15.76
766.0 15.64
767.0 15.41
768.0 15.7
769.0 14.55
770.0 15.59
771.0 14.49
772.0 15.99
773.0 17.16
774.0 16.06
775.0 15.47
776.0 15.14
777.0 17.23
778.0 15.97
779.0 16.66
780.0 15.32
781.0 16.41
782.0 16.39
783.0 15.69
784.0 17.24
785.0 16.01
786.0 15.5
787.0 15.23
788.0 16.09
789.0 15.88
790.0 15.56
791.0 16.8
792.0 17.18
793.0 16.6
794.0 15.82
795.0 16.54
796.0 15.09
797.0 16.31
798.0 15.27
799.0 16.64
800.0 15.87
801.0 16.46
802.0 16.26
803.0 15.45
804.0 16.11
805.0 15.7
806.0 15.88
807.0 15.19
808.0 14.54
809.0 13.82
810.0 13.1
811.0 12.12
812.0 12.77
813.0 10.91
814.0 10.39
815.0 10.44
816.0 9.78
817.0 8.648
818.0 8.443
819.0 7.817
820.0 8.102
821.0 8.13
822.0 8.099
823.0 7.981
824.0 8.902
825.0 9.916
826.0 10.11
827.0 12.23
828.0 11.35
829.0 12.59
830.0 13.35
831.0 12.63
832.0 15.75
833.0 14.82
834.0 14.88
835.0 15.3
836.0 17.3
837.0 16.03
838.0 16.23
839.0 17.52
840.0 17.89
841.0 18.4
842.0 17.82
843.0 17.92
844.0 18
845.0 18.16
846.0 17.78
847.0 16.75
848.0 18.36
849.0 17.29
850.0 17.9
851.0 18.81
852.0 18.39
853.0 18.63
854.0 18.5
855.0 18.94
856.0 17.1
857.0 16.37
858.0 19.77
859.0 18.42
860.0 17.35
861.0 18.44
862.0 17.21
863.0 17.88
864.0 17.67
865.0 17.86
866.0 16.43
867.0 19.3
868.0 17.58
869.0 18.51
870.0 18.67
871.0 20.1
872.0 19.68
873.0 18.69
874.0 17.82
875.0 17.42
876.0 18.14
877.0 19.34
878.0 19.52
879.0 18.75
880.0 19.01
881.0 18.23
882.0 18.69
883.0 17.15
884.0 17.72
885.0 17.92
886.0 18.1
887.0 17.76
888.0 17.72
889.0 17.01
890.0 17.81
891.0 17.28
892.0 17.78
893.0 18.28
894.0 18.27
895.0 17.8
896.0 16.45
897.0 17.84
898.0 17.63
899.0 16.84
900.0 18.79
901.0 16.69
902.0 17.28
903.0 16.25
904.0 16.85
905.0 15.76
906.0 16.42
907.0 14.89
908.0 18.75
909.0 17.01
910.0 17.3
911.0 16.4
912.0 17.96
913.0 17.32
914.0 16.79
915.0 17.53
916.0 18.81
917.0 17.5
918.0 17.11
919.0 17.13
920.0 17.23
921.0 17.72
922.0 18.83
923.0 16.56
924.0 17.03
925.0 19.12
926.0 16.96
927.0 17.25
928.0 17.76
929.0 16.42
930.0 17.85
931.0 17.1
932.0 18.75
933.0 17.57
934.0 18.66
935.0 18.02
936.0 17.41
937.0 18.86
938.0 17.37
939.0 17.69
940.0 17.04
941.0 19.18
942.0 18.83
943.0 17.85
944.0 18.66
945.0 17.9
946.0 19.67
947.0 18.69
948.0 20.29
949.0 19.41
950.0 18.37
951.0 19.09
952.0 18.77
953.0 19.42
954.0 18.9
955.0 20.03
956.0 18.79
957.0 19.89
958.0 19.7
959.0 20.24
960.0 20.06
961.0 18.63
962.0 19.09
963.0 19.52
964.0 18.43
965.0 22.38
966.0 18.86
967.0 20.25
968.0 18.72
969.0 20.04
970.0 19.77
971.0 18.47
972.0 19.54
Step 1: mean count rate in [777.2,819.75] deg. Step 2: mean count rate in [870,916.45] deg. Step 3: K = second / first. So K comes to 1.22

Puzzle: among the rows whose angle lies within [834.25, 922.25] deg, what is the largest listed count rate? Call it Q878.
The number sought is 20.1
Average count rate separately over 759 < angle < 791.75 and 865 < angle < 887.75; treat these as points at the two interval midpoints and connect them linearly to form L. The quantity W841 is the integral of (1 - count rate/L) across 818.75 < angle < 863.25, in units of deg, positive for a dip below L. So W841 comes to 5.5 deg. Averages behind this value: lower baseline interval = 15.9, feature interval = 15.4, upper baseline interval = 18.4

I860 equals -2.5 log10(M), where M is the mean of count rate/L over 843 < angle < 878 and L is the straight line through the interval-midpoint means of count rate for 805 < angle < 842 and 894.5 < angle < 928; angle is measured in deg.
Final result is -0.238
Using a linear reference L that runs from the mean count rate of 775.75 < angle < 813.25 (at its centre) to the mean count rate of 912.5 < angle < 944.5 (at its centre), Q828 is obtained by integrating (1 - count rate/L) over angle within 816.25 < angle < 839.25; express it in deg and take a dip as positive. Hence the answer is 6.0 deg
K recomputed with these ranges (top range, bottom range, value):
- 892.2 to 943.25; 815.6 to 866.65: 1.16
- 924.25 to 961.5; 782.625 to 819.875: 1.29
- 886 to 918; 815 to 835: 1.60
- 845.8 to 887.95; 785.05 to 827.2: 1.37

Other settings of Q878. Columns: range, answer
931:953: 20.29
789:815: 17.18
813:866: 19.77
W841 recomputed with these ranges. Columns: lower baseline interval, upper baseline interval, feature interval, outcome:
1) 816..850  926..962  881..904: -1.8 deg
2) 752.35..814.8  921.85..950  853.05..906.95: -2.4 deg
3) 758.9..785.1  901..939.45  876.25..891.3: -1.0 deg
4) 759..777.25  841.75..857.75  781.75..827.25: 8.5 deg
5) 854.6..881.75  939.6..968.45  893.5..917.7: 1.9 deg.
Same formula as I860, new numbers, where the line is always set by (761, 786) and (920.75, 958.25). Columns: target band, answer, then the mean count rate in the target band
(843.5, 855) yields -0.067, 18.1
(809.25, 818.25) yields 0.451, 10.9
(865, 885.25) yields -0.063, 18.4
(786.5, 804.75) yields 0.011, 16.1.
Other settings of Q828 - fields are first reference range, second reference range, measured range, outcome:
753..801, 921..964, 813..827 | 6.26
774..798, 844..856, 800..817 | 3.20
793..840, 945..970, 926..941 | 0.55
